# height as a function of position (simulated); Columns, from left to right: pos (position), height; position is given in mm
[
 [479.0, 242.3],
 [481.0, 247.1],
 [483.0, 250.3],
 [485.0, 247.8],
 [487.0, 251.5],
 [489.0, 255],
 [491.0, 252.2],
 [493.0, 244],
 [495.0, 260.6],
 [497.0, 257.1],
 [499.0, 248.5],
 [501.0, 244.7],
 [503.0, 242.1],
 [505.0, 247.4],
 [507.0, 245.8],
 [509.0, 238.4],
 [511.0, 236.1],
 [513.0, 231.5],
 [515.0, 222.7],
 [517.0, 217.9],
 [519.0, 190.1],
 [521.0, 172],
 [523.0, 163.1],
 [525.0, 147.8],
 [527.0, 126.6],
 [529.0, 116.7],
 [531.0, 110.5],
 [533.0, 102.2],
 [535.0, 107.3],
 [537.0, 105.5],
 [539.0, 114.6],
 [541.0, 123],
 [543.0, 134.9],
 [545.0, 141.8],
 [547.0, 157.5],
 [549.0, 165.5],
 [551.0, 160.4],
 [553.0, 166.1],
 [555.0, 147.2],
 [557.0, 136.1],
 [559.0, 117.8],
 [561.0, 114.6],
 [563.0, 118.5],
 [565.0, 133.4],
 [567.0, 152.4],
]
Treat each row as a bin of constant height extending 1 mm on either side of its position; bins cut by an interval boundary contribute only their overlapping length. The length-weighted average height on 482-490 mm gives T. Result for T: 251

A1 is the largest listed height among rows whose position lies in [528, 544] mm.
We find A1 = 134.9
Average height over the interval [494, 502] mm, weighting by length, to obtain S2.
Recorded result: 253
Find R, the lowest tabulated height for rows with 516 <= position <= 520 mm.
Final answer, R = 190.1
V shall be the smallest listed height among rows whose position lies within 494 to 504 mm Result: 242.1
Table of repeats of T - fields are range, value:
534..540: 109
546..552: 161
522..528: 146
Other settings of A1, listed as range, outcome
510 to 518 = 236.1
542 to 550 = 165.5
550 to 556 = 166.1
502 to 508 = 247.4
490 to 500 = 260.6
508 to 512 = 238.4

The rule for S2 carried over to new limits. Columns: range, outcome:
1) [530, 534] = 106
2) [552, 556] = 157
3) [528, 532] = 114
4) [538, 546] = 129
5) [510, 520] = 220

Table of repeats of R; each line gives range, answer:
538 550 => 114.6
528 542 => 102.2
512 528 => 126.6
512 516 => 222.7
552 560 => 117.8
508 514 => 231.5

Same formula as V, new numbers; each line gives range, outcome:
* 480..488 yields 247.1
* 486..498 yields 244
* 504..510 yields 238.4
